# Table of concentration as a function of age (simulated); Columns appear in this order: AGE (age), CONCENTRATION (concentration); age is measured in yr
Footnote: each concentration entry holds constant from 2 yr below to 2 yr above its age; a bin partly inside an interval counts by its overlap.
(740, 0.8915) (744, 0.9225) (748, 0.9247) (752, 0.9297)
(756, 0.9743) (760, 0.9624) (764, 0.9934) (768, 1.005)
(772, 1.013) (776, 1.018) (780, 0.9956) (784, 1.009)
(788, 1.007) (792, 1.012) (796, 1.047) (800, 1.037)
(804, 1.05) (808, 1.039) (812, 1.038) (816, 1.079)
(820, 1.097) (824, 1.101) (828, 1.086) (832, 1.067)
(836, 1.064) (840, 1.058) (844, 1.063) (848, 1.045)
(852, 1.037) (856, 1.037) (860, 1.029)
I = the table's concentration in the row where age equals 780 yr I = 0.9956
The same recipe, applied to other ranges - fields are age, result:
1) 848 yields 1.045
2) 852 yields 1.037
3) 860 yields 1.029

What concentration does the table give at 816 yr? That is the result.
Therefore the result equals 1.079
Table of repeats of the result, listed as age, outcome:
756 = 0.9743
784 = 1.009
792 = 1.012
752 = 0.9297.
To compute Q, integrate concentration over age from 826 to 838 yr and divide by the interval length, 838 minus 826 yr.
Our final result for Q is 1.07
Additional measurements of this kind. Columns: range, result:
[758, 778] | 0.998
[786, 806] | 1.03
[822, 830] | 1.09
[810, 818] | 1.06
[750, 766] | 0.965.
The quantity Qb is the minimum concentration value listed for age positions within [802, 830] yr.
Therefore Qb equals 1.038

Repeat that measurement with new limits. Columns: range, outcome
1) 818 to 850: 1.045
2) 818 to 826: 1.097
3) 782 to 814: 1.007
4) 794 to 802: 1.037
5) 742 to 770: 0.9225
